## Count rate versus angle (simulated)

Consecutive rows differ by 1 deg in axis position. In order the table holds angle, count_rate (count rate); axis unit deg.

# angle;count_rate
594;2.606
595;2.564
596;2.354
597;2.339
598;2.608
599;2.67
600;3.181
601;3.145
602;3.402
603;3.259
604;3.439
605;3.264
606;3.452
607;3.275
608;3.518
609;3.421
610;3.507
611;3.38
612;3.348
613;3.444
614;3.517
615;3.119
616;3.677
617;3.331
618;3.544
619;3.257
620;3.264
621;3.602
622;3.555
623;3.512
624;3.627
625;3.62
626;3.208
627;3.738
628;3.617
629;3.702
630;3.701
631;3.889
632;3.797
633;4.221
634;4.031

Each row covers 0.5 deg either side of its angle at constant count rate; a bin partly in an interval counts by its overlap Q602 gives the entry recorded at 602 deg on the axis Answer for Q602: 3.402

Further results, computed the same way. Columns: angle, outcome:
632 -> 3.797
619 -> 3.257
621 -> 3.602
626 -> 3.208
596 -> 2.354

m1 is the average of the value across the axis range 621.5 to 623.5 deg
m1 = 3.53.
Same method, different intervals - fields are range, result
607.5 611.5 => 3.46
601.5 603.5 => 3.33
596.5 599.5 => 2.54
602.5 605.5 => 3.32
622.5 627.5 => 3.54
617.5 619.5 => 3.4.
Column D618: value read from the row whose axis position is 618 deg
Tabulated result 3.544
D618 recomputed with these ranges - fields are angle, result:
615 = 3.119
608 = 3.518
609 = 3.421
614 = 3.517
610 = 3.507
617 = 3.331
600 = 3.181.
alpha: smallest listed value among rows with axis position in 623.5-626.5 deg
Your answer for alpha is 3.208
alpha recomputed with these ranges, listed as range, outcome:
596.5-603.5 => 2.339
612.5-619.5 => 3.119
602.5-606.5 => 3.259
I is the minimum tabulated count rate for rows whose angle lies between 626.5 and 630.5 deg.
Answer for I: 3.617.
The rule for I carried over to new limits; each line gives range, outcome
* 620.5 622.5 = 3.555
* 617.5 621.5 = 3.257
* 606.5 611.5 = 3.275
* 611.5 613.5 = 3.348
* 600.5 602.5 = 3.145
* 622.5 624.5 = 3.512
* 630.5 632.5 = 3.797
